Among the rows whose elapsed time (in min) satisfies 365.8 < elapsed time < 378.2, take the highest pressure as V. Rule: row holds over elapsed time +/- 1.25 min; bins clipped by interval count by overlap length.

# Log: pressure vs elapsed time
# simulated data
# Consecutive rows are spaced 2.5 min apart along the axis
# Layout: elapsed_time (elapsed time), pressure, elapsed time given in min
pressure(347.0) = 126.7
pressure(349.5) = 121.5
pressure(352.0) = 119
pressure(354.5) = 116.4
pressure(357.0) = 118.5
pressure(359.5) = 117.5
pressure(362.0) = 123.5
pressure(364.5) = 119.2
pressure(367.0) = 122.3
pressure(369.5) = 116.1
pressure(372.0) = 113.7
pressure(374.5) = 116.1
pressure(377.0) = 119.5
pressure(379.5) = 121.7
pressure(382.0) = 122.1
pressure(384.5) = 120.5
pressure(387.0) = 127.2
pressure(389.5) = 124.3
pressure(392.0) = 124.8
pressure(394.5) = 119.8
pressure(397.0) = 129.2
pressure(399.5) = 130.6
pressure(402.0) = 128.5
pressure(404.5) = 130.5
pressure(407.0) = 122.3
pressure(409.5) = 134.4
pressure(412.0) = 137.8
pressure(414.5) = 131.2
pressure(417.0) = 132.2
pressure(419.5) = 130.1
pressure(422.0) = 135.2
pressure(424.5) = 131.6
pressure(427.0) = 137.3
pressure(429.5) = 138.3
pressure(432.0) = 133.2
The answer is 122.3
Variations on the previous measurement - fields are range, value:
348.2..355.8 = 121.5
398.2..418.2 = 137.8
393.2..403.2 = 130.6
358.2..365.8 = 123.5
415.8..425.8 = 135.2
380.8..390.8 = 127.2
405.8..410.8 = 134.4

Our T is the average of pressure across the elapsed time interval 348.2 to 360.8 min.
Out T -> 119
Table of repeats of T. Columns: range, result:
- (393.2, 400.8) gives 127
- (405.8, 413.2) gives 132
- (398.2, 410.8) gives 129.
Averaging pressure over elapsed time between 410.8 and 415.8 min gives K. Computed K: 134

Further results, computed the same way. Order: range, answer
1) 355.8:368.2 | 120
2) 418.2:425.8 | 132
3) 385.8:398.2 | 125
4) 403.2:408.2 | 126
